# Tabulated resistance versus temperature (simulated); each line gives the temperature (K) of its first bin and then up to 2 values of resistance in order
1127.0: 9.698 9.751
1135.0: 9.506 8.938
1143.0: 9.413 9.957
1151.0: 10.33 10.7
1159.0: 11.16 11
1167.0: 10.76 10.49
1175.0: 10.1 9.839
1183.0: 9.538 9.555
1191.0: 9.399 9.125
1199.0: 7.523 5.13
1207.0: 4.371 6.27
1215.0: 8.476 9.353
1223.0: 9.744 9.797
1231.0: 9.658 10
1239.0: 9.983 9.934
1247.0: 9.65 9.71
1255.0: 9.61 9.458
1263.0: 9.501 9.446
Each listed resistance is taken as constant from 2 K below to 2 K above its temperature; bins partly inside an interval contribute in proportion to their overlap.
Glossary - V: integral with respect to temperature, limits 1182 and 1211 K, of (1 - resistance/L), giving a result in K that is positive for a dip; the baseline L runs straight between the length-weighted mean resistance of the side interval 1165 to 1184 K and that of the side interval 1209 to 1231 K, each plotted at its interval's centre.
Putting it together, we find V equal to 5.8 K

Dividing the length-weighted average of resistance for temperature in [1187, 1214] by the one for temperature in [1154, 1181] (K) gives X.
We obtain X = 0.68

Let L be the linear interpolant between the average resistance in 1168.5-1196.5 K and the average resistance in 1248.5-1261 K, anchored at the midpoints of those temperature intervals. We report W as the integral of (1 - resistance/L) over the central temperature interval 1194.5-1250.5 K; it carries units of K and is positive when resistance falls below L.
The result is 6.6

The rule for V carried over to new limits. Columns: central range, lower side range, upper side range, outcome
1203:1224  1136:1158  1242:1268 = 5.2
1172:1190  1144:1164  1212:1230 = 0.4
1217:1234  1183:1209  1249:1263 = -2.1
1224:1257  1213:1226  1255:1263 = -1.4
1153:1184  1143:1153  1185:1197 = -2.5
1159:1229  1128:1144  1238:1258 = 4.9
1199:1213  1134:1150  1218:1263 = 5.9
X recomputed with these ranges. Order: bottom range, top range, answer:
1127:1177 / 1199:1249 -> 0.84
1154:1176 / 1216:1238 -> 0.90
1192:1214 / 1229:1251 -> 1.47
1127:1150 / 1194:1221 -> 0.74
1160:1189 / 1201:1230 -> 0.75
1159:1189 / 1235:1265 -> 0.95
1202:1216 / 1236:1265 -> 1.63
